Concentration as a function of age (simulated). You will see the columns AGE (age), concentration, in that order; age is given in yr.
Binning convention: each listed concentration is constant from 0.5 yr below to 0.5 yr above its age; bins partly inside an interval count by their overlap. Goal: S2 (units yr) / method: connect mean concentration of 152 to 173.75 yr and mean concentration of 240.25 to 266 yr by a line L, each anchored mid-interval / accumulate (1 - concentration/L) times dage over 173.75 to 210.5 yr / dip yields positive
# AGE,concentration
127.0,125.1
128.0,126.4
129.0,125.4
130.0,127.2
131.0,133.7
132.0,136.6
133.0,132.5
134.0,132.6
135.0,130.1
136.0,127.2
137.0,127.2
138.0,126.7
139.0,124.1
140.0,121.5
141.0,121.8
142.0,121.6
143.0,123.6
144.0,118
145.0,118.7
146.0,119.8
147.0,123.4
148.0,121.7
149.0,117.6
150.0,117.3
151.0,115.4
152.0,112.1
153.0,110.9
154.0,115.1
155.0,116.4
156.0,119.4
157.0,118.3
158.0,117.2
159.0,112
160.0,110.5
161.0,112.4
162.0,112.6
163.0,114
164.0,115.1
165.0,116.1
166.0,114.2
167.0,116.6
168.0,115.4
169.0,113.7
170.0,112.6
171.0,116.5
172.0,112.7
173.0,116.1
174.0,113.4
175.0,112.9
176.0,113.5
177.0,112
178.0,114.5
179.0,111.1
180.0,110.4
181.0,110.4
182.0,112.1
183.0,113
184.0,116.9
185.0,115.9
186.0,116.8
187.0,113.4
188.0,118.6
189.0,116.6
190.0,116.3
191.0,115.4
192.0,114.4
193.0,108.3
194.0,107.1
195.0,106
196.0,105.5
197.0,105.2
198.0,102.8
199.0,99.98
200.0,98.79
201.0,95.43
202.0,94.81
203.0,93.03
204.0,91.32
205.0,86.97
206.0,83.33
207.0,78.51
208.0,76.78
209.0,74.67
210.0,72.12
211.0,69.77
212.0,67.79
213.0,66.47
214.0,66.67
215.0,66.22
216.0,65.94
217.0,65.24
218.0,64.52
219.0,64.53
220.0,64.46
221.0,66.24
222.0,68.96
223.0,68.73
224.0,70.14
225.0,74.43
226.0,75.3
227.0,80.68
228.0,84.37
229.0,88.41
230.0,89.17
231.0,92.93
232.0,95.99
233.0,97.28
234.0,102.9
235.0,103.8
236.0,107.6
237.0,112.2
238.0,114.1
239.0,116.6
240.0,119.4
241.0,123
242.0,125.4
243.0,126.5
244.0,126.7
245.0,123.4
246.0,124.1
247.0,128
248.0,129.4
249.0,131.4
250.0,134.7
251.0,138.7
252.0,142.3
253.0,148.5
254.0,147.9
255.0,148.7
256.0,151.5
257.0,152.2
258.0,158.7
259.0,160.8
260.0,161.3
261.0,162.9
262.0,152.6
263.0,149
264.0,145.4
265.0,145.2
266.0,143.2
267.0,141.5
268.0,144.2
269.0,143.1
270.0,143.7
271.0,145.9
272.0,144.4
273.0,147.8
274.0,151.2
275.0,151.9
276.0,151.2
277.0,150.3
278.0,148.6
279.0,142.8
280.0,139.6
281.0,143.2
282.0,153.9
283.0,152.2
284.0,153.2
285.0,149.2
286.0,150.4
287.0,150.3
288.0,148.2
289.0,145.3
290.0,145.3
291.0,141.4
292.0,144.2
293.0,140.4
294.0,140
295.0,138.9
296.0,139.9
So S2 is 5.7 yr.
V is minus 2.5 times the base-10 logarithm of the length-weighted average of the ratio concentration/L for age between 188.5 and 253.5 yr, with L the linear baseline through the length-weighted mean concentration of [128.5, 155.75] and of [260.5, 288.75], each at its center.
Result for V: 0.38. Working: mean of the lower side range 123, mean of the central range 97.5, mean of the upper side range 148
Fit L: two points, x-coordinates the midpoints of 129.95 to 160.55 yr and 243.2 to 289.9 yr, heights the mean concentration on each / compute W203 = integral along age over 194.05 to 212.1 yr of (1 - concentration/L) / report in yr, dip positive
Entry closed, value 5.8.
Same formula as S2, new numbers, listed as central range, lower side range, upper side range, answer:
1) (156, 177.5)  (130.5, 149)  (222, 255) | 1.25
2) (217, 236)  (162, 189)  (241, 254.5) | 6.91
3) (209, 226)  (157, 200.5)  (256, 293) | 7.89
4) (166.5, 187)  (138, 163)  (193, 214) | -2.10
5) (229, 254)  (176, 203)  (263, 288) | 2.59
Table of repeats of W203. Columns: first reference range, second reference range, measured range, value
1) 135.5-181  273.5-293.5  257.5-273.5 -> -0.7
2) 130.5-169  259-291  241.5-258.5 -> 0.6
